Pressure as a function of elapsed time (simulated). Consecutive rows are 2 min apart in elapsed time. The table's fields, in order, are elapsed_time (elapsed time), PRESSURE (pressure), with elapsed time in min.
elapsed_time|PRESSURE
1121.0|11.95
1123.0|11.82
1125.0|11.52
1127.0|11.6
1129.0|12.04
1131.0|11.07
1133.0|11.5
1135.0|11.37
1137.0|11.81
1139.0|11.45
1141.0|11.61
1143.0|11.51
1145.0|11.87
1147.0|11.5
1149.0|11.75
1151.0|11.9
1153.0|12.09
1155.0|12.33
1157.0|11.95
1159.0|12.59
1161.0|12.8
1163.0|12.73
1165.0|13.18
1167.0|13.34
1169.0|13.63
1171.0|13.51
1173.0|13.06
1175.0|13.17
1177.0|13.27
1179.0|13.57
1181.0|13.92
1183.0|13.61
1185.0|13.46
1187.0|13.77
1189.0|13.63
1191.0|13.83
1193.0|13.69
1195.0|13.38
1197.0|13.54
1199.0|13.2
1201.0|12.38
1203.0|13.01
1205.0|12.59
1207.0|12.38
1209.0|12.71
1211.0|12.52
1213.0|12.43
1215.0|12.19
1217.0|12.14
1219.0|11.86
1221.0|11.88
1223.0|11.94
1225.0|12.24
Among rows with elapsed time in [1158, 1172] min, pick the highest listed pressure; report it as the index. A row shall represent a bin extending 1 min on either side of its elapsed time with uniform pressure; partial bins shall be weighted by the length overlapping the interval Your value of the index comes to 13.63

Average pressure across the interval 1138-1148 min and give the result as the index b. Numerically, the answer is 11.6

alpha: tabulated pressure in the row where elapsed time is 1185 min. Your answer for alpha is 13.46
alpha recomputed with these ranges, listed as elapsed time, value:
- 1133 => 11.5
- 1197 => 13.54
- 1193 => 13.69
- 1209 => 12.71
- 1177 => 13.27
